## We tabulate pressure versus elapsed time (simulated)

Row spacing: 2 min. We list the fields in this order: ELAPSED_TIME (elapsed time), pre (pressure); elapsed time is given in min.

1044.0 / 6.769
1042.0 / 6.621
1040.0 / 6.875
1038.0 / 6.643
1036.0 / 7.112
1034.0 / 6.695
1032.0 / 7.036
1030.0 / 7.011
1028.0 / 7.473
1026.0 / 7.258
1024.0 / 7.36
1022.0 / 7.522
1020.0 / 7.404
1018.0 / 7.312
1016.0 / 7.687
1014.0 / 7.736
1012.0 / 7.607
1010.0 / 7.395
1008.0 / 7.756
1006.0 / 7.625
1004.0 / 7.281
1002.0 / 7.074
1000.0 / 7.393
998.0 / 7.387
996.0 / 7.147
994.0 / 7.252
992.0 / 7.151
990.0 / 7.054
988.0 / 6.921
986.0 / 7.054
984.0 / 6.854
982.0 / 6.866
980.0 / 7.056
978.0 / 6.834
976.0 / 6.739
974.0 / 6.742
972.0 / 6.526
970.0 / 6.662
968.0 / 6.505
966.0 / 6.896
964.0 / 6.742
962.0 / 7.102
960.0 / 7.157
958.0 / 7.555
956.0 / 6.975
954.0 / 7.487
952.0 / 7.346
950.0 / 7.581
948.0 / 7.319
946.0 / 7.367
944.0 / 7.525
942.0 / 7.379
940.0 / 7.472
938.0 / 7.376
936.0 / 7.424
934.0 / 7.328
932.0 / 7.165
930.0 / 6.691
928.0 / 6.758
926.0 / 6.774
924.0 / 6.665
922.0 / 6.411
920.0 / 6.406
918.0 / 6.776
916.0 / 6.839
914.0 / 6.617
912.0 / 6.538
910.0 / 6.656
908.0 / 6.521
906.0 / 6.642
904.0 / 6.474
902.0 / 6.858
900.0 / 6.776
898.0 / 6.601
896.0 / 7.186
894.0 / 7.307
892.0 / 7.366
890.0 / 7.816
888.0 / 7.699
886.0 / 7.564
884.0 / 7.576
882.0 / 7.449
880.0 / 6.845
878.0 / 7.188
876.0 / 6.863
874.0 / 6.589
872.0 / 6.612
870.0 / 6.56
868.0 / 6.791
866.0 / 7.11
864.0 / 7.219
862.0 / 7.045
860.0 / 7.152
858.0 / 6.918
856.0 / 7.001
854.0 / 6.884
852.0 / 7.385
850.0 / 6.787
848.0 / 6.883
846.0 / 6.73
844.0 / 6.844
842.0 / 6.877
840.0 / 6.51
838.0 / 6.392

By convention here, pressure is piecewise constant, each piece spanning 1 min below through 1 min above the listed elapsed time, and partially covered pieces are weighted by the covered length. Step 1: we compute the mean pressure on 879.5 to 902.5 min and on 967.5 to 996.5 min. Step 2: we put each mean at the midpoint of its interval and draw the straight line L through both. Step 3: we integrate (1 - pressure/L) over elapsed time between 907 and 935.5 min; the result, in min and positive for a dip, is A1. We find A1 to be 1.6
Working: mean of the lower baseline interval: 7.27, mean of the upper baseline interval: 6.89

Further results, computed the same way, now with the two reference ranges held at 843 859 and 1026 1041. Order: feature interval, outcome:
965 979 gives 0.5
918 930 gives 0.6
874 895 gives -1.2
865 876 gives 0.3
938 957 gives -1.1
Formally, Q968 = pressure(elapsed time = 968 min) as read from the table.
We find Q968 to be 6.505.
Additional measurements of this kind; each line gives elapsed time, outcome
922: 6.411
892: 7.366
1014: 7.736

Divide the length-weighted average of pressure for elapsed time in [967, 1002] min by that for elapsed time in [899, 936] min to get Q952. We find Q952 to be 1.0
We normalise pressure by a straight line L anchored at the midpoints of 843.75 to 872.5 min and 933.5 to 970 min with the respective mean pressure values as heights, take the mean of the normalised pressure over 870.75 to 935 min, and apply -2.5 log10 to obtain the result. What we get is 0.02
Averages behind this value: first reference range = 6.94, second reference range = 7.23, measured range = 6.92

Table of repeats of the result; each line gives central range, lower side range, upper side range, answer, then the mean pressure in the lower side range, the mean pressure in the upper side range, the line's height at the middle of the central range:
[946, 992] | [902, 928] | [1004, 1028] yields 0.012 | 6.63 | 7.5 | 7.09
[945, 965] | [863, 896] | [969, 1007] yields -0.029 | 7.16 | 7.03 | 7.07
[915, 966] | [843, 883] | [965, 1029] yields -0.004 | 6.94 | 7.17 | 7.08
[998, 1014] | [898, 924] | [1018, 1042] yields -0.067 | 6.63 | 7.11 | 7.01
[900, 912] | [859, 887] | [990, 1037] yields 0.075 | 7.04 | 7.33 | 7.11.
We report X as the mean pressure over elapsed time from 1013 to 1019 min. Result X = 7.58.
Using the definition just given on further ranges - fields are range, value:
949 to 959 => 7.39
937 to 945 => 7.44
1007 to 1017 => 7.64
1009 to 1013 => 7.5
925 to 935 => 6.94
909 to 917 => 6.66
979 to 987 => 6.96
